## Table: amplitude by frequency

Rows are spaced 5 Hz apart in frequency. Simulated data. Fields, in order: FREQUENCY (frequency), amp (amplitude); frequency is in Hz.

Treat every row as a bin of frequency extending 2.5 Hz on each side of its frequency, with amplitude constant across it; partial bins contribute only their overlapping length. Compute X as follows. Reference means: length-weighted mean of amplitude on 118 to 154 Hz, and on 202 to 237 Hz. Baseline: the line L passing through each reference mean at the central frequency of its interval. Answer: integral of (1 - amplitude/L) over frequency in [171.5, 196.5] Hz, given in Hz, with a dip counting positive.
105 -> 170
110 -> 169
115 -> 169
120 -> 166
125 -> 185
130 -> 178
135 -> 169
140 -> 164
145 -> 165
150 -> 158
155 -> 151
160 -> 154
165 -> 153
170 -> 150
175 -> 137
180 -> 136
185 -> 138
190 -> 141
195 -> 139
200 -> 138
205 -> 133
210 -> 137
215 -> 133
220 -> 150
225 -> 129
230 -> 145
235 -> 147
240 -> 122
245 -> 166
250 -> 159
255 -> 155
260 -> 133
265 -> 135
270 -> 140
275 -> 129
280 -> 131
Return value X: 2.13 Hz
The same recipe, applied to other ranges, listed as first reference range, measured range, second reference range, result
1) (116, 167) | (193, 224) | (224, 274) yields 2.72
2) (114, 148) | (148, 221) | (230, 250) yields 7.37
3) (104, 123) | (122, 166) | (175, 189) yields -2.71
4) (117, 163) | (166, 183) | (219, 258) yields 1.80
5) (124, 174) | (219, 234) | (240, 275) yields 0.85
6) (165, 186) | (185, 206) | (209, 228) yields 0.26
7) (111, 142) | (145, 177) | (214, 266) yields 2.25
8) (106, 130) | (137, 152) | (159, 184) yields -0.35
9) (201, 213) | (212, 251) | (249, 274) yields -1.29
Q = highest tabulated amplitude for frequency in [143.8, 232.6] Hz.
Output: 165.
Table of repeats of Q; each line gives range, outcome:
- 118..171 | 185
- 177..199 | 141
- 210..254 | 166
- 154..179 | 154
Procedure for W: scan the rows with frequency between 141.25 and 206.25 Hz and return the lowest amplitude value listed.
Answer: 133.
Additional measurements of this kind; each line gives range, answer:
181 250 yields 122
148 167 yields 151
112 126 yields 166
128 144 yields 164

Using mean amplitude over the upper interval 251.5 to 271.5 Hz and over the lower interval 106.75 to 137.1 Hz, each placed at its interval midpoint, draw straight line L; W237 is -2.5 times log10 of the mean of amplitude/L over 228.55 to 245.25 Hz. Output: 0.04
